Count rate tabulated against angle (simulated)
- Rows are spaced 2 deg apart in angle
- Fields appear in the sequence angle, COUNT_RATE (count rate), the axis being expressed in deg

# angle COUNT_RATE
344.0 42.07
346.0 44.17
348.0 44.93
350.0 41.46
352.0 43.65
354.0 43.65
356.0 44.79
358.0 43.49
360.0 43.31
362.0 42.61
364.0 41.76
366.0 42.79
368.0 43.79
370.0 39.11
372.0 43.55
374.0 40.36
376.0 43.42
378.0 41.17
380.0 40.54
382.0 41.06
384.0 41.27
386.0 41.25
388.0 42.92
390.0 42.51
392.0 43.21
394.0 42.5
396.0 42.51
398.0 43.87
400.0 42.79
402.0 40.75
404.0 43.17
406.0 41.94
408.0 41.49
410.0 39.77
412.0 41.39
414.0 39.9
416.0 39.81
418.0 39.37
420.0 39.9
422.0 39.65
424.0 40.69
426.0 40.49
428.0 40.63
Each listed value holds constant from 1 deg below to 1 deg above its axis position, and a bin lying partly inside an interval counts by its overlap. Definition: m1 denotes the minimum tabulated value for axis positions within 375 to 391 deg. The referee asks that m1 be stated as 40.54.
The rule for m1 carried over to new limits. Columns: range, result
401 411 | 39.77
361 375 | 39.11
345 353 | 41.46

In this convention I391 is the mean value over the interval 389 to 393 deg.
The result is 42.9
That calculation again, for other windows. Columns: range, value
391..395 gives 42.9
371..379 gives 42.1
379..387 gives 41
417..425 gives 39.9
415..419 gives 39.6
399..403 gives 41.8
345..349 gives 44.5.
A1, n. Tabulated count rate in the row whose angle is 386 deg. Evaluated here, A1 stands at 41.25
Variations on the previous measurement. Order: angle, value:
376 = 43.42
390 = 42.51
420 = 39.9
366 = 42.79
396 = 42.51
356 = 44.79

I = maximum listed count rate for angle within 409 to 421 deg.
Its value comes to 41.39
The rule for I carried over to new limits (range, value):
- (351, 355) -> 43.65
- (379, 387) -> 41.27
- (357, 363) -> 43.49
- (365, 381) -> 43.79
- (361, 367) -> 42.79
